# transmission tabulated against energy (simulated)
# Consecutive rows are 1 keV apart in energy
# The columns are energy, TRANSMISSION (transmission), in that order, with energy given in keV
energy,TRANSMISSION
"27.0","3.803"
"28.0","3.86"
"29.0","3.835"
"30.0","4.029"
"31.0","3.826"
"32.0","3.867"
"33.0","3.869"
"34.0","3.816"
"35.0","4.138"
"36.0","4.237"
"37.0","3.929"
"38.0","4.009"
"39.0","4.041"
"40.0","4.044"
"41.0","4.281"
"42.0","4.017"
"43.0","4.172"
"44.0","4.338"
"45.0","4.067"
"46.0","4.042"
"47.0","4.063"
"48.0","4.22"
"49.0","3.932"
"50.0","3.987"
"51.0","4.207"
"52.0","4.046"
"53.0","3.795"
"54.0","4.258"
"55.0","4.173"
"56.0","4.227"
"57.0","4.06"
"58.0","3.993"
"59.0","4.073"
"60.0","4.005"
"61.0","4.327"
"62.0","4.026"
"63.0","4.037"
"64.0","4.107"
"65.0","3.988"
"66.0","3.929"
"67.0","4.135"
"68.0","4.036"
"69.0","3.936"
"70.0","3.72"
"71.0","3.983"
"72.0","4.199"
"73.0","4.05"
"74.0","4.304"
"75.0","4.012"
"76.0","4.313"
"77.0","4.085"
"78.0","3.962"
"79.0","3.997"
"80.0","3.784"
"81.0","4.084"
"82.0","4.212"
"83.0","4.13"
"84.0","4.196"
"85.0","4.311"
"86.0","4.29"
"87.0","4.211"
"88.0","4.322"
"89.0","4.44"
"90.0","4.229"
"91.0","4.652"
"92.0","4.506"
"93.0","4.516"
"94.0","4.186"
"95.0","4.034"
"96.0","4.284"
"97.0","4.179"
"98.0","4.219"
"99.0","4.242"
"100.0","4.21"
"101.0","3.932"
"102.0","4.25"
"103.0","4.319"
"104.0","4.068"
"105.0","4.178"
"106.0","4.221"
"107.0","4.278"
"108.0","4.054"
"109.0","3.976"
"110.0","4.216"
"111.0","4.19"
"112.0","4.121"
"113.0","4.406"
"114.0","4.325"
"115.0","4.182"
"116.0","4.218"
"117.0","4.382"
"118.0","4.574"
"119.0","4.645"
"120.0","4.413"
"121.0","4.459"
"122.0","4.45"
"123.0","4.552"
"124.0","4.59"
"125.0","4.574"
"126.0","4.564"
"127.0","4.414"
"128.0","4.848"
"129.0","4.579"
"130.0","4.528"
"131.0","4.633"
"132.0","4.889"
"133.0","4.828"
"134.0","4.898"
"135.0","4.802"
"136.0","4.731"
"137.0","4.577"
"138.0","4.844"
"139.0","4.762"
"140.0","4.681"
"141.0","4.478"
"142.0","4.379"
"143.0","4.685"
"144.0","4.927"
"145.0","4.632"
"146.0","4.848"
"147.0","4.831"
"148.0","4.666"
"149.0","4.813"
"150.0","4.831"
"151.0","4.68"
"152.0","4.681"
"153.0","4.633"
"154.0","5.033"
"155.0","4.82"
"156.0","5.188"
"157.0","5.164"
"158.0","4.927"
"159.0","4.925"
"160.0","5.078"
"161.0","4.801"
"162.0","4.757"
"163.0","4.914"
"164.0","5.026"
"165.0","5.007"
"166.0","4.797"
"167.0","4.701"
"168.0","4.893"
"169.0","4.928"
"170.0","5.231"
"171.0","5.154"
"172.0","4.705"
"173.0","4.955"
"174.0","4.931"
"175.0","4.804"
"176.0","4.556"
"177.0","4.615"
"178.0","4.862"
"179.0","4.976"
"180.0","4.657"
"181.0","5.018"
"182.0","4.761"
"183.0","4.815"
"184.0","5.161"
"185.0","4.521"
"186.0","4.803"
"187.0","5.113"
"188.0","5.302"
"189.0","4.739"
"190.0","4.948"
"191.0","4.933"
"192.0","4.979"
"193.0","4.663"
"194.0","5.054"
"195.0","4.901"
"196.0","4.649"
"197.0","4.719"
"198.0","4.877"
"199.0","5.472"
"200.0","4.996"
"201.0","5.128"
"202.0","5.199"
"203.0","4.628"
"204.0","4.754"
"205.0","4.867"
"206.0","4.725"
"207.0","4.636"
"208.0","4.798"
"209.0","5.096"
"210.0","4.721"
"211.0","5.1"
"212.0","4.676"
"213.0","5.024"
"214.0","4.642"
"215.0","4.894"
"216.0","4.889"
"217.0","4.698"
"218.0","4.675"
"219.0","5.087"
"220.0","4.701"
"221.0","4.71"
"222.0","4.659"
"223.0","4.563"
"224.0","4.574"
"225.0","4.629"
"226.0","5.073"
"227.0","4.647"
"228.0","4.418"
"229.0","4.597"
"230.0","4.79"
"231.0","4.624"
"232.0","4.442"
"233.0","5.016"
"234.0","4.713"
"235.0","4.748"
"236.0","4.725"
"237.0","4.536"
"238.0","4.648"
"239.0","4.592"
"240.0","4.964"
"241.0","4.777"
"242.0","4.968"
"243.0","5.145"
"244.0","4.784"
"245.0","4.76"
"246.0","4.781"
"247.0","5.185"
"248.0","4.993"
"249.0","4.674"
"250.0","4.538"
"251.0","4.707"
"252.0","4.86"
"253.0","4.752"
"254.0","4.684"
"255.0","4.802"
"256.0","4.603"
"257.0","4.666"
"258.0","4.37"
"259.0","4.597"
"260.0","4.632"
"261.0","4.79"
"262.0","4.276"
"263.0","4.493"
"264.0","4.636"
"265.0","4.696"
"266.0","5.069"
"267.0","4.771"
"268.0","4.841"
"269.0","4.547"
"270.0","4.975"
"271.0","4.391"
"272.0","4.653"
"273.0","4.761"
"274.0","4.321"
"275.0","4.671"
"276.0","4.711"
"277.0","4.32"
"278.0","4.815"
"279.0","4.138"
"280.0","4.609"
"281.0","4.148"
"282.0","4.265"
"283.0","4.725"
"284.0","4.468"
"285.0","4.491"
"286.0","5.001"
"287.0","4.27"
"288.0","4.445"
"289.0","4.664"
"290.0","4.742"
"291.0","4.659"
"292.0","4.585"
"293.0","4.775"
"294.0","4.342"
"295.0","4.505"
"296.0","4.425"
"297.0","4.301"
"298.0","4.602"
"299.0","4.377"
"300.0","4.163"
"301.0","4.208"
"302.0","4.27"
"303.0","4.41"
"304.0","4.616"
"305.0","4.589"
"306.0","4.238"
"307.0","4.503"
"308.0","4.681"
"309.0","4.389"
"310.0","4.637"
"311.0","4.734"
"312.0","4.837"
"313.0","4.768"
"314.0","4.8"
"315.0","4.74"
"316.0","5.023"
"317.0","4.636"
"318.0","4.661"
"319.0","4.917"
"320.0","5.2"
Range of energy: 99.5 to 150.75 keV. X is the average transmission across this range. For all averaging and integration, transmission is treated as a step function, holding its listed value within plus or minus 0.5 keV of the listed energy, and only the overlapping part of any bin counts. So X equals 4.5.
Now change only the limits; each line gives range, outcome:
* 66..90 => 4.12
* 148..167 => 4.88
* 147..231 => 4.85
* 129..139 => 4.74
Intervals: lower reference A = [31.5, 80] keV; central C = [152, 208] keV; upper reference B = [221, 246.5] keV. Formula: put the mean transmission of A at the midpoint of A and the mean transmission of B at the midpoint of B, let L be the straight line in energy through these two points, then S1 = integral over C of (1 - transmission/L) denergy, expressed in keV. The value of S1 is -4.6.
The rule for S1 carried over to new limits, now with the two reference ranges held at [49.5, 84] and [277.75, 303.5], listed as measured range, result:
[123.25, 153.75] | -3.6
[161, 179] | -2.6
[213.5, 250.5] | -3.3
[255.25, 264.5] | -0.3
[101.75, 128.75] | -1.3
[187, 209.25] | -3.1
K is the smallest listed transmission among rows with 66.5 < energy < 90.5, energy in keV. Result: 3.72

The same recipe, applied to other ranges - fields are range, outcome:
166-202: 4.521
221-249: 4.418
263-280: 4.138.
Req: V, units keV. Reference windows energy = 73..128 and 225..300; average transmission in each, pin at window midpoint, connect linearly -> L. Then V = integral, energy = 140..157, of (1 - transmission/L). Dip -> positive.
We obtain -1.5 keV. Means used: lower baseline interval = 4.27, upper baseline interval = 4.65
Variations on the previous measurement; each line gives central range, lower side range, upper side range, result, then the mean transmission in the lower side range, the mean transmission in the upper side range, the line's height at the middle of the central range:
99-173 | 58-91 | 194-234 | -3.4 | 4.11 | 4.8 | 4.42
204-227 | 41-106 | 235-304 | -1.5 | 4.14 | 4.62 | 4.49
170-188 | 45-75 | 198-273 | -1.3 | 4.06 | 4.76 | 4.54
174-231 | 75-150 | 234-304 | -3.8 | 4.41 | 4.62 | 4.53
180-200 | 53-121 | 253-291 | -2.3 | 4.18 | 4.6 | 4.41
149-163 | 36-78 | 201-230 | -1.1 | 4.08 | 4.78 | 4.52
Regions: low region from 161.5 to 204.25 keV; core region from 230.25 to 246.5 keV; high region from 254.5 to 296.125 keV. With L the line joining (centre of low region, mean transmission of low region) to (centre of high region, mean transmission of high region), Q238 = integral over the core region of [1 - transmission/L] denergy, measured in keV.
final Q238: -0.2 keV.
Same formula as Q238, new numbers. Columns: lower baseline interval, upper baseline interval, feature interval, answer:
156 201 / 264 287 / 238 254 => -0.4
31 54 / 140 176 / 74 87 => 0.6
